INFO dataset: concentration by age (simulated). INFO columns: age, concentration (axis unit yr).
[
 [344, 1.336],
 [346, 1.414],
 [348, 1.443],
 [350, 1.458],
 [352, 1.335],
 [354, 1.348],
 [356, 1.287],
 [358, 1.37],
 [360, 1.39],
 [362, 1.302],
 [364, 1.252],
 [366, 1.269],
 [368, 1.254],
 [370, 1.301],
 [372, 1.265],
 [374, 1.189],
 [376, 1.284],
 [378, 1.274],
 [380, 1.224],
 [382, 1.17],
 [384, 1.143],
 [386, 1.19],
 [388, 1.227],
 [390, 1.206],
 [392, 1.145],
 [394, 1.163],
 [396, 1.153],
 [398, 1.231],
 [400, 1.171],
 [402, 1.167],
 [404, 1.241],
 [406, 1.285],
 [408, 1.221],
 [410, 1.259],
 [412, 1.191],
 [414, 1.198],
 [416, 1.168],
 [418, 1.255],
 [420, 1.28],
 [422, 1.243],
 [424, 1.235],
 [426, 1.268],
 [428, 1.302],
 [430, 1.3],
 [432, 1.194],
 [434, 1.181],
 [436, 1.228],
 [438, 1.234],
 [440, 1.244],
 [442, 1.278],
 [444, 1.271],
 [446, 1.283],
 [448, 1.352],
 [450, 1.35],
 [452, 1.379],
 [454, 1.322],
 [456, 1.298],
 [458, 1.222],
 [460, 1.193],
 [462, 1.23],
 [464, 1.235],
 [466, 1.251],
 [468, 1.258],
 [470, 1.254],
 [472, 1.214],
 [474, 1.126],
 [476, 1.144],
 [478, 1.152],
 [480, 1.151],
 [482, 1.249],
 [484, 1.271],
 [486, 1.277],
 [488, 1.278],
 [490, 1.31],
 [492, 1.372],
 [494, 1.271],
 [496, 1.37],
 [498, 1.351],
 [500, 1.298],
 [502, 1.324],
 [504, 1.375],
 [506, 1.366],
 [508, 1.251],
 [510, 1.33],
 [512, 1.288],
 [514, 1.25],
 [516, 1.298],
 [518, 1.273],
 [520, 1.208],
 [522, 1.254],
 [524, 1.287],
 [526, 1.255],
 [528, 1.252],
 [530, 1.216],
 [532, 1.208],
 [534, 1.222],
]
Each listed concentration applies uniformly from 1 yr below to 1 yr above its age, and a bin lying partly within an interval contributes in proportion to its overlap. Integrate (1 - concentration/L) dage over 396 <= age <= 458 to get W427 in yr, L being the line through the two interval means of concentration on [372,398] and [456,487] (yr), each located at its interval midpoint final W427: -2.2 yr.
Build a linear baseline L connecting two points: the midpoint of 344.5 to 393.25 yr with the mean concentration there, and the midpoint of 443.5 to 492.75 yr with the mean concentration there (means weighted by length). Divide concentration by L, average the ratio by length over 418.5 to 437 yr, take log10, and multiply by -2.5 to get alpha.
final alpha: 0.016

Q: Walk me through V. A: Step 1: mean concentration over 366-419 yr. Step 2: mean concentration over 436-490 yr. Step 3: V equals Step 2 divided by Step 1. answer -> 1.03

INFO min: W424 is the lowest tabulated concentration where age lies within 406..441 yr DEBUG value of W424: 1.168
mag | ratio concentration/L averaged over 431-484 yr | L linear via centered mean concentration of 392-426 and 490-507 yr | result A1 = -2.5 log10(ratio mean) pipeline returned 0.034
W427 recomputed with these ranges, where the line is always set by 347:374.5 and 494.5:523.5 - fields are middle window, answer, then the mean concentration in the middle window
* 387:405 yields 1.7 yr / 1.19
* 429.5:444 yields 0.8 yr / 1.24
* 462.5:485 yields 1.7 yr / 1.21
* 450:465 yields 0.4 yr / 1.27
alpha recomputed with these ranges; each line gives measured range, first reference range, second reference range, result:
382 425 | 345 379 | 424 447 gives 0.06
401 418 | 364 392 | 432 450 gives 0.02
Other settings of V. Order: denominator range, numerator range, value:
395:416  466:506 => 1.05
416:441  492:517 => 1.06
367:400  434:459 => 1.06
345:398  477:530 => 1.01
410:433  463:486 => 0.98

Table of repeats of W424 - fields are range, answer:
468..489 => 1.126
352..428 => 1.143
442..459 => 1.222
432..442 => 1.181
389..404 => 1.145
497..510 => 1.251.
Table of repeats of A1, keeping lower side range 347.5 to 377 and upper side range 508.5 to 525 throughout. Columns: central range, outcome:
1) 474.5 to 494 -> 0.03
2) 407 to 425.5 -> 0.06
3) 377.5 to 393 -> 0.10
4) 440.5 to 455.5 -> -0.02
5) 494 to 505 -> -0.05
